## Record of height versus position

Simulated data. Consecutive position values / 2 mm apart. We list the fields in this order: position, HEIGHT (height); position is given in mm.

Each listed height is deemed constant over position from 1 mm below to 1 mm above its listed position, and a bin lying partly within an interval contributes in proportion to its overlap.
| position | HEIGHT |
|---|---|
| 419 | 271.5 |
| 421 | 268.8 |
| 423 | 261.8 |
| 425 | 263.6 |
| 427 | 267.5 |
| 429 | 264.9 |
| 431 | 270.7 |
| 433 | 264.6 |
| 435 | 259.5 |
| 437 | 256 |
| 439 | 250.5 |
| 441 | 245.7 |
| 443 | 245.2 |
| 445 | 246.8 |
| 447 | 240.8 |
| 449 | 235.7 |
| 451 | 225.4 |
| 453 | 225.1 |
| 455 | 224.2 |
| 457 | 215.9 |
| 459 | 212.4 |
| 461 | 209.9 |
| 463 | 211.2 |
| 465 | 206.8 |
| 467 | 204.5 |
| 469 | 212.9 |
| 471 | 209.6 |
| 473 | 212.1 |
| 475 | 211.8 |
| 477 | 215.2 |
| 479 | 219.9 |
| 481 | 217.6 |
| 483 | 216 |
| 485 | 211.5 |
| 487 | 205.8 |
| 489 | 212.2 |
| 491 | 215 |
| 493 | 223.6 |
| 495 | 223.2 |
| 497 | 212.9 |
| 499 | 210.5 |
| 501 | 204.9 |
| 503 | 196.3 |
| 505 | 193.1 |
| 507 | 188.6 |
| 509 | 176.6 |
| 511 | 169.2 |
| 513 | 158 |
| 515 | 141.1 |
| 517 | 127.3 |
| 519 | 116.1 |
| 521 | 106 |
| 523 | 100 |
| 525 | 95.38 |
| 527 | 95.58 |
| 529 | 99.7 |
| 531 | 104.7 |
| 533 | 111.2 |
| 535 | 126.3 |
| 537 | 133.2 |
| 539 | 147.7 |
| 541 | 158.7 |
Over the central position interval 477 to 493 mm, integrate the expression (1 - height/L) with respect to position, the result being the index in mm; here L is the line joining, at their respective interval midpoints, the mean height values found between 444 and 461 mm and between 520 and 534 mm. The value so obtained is -4.0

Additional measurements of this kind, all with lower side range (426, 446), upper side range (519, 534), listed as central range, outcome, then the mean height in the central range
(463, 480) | -1.3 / 212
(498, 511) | -4.9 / 193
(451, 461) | 0.2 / 219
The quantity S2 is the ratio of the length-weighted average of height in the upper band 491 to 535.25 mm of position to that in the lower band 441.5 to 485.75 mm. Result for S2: 0.71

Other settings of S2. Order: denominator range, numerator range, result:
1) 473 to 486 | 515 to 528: 0.51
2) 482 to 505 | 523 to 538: 0.52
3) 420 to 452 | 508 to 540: 0.49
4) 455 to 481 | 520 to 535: 0.49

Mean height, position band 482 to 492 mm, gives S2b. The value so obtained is 212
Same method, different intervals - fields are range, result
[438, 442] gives 248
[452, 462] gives 218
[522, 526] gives 97.7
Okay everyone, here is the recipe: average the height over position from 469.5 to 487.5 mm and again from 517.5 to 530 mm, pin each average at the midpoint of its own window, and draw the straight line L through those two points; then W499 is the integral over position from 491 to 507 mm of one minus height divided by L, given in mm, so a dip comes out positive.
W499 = -4.4 mm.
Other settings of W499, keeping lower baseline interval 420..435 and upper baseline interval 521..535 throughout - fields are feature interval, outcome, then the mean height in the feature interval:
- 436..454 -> -0.3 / 241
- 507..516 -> -2.4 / 164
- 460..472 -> -0.3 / 209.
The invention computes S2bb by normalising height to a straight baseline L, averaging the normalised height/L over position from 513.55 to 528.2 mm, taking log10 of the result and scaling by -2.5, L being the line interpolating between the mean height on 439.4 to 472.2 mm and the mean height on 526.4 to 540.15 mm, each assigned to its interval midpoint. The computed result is 0.20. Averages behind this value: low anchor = 224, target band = 113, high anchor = 118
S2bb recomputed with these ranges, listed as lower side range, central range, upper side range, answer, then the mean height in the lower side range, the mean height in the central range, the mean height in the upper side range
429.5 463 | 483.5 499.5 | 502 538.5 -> -0.22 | 239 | 215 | 136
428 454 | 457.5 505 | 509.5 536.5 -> -0.16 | 249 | 212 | 121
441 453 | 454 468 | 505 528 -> 0.03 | 238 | 212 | 137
